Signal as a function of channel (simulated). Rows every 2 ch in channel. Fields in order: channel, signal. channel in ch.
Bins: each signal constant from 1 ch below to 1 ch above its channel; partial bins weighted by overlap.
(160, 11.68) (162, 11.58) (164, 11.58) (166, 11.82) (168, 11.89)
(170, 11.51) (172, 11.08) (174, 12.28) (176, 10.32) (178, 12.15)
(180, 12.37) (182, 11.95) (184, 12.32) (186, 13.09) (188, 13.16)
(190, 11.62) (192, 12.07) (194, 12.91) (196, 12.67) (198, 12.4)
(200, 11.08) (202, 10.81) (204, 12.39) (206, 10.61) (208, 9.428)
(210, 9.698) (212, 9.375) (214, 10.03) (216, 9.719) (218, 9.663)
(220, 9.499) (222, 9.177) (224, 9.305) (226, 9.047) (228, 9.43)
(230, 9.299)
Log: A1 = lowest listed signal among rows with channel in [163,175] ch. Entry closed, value 11.08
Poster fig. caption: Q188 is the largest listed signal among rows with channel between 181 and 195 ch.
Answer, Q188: 13.16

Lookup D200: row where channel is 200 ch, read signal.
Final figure 11.08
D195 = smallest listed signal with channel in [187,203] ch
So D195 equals 10.81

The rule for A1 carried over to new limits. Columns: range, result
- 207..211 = 9.428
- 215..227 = 9.047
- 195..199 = 12.4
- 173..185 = 10.32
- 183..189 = 12.32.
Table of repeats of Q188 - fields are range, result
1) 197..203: 12.4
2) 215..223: 9.719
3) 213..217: 10.03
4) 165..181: 12.37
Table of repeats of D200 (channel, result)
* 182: 11.95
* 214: 10.03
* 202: 10.81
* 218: 9.663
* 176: 10.32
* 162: 11.58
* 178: 12.15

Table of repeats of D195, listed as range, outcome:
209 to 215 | 9.375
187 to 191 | 11.62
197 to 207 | 10.61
